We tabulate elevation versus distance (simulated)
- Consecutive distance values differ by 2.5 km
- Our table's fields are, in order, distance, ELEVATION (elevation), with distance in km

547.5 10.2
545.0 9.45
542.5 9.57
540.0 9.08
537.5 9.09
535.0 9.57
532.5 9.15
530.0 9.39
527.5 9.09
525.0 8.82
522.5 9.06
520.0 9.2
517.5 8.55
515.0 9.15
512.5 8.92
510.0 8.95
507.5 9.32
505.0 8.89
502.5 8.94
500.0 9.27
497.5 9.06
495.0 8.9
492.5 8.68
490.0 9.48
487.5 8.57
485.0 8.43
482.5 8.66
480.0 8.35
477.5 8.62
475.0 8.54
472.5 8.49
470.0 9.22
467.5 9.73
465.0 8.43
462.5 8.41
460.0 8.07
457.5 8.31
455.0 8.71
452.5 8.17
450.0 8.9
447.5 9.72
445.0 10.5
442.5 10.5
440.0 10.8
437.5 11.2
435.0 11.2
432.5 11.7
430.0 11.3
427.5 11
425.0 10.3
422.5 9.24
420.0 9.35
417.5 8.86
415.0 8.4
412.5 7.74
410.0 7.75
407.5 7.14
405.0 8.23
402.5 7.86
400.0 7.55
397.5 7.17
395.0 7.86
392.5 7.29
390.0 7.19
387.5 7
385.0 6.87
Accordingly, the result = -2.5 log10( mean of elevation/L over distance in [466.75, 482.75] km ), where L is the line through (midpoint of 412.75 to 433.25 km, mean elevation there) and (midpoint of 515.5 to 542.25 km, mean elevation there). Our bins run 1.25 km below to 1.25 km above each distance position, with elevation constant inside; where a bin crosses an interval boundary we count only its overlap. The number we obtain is 0.09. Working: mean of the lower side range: 9.87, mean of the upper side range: 9.12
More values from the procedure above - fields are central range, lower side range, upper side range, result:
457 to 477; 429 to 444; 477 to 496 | 0.115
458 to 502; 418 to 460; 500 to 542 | 0.092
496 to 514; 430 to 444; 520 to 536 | 0.071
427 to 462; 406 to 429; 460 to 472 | -0.127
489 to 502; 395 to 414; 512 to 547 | -0.036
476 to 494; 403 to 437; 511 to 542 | 0.065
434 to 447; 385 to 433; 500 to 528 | -0.239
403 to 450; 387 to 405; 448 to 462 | -0.201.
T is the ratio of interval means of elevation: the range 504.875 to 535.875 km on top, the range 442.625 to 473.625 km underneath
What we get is 1.01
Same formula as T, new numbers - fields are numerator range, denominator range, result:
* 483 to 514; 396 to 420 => 1.13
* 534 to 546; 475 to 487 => 1.10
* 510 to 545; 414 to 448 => 0.89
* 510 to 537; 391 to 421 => 1.15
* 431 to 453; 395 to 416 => 1.34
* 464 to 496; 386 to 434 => 1.02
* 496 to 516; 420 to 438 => 0.84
